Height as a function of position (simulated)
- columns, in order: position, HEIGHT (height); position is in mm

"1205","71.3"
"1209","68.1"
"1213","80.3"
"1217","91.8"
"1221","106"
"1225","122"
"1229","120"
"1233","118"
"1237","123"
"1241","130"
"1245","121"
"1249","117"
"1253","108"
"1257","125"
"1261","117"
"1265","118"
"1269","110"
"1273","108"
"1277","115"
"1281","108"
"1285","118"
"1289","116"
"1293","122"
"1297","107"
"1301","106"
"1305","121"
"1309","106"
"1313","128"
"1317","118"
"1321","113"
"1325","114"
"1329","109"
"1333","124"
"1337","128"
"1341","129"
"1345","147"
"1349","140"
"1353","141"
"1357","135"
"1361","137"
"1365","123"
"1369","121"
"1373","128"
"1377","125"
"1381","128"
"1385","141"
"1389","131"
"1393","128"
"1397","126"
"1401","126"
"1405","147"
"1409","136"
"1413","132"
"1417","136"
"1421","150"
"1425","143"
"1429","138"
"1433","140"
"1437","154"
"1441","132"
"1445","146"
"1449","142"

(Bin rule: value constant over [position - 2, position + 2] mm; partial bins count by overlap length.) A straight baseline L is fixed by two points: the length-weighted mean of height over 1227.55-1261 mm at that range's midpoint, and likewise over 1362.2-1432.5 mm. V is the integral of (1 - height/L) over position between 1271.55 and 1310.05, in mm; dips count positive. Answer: 3.4 mm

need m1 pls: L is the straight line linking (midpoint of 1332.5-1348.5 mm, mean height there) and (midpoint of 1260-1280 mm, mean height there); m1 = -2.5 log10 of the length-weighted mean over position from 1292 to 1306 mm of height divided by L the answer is 0.08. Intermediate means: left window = 113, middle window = 113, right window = 134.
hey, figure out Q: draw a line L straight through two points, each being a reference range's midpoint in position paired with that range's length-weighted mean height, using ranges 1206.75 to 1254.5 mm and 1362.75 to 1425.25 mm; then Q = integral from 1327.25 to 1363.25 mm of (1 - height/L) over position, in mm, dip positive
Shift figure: -2.0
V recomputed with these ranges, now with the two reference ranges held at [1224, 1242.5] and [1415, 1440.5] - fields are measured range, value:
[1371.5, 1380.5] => 0.7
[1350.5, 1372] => 0.7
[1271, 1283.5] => 1.6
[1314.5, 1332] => 2.3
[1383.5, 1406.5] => 1.1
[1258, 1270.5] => 1.0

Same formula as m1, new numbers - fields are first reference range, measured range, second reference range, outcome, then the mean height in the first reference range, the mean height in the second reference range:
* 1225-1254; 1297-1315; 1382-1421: 0.11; 120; 134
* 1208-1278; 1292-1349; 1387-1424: 0.02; 112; 135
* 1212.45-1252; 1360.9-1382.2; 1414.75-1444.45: 0.06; 114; 142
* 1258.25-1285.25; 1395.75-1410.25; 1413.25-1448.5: 0.02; 113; 142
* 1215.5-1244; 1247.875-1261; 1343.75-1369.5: 0.03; 116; 135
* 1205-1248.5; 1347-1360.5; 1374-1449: -0.09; 107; 137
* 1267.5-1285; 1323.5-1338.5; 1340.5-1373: 0.07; 111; 134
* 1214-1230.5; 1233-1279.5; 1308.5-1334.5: -0.06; 108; 116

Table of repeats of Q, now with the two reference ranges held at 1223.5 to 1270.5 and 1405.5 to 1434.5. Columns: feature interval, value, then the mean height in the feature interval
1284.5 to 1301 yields 1.35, 114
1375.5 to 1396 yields 0.77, 131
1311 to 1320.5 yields 0.44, 121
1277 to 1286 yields 0.76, 113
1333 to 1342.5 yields 0.17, 128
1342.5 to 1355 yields -1.04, 142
